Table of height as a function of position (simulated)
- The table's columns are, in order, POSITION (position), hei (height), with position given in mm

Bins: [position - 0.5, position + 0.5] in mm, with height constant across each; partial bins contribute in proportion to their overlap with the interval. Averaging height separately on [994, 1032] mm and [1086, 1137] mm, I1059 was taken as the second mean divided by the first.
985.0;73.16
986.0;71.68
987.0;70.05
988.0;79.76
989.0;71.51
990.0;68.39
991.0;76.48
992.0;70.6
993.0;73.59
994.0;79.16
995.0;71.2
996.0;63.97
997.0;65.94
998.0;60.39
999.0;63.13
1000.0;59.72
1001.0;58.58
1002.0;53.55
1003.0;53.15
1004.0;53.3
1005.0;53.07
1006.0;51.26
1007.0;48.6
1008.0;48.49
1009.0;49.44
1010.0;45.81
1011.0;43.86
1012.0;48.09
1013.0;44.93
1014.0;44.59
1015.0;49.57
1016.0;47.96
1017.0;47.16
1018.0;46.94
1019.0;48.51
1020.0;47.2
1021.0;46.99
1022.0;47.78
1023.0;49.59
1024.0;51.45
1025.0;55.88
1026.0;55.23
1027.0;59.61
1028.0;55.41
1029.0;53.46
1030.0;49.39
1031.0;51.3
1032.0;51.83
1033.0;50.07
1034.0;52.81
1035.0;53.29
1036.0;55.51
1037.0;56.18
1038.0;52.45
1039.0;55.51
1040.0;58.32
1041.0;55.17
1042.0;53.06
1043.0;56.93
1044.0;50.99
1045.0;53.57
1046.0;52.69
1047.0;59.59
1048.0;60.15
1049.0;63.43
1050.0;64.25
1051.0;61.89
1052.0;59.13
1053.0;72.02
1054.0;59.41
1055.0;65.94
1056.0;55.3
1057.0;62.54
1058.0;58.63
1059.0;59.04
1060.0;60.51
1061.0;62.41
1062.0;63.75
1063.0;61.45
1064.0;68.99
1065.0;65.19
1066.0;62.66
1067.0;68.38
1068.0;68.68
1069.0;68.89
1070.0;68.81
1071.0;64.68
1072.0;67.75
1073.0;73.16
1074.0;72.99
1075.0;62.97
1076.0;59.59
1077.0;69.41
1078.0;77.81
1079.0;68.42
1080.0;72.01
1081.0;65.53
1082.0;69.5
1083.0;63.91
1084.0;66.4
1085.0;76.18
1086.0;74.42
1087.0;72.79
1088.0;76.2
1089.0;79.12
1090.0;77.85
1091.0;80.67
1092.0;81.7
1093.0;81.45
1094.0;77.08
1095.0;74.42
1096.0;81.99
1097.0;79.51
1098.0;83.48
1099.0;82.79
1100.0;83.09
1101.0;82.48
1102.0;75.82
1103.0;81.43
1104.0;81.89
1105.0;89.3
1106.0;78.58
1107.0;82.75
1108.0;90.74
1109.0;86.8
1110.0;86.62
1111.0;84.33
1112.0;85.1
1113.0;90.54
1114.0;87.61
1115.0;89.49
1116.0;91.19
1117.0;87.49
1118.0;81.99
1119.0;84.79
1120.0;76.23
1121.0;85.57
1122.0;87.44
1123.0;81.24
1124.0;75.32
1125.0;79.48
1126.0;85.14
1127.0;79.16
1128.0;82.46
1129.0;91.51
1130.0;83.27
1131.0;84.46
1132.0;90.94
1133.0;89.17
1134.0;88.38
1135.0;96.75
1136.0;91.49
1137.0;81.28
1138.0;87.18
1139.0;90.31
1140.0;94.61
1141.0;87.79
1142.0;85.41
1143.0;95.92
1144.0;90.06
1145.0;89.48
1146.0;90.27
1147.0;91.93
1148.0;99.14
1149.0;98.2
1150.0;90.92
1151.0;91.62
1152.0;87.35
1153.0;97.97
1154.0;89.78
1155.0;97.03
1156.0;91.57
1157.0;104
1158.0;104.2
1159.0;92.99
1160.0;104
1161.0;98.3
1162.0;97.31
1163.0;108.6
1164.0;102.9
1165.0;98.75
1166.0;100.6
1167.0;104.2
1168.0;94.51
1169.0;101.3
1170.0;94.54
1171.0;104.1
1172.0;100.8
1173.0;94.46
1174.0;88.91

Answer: 1.58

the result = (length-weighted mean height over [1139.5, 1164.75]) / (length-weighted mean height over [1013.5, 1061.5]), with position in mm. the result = 1.73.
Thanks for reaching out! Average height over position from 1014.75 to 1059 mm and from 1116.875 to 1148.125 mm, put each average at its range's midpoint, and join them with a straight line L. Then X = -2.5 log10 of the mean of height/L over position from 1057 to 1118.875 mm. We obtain -0.044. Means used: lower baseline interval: 54.9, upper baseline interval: 86.9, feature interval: 75.2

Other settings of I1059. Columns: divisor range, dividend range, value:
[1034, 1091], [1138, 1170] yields 1.49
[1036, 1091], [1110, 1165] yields 1.40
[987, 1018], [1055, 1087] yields 1.14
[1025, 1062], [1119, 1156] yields 1.55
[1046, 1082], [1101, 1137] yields 1.31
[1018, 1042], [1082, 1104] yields 1.48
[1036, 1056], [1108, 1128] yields 1.45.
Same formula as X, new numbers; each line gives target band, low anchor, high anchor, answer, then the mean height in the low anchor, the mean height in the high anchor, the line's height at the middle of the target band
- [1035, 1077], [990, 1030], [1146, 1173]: 0.11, 55.1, 97.7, 68.2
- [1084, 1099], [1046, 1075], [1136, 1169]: -0.05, 64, 95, 74.5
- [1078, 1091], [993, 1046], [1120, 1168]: 0.02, 53.6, 91.7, 73.5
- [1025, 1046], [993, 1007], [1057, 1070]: 0.16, 60.5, 64.2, 62.6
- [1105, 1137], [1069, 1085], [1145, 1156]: -0.03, 68.5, 93.2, 83.2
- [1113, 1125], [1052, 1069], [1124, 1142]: -0.03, 63.5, 86.9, 82.4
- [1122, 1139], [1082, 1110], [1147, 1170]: 0.05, 79.3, 97.8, 89.5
